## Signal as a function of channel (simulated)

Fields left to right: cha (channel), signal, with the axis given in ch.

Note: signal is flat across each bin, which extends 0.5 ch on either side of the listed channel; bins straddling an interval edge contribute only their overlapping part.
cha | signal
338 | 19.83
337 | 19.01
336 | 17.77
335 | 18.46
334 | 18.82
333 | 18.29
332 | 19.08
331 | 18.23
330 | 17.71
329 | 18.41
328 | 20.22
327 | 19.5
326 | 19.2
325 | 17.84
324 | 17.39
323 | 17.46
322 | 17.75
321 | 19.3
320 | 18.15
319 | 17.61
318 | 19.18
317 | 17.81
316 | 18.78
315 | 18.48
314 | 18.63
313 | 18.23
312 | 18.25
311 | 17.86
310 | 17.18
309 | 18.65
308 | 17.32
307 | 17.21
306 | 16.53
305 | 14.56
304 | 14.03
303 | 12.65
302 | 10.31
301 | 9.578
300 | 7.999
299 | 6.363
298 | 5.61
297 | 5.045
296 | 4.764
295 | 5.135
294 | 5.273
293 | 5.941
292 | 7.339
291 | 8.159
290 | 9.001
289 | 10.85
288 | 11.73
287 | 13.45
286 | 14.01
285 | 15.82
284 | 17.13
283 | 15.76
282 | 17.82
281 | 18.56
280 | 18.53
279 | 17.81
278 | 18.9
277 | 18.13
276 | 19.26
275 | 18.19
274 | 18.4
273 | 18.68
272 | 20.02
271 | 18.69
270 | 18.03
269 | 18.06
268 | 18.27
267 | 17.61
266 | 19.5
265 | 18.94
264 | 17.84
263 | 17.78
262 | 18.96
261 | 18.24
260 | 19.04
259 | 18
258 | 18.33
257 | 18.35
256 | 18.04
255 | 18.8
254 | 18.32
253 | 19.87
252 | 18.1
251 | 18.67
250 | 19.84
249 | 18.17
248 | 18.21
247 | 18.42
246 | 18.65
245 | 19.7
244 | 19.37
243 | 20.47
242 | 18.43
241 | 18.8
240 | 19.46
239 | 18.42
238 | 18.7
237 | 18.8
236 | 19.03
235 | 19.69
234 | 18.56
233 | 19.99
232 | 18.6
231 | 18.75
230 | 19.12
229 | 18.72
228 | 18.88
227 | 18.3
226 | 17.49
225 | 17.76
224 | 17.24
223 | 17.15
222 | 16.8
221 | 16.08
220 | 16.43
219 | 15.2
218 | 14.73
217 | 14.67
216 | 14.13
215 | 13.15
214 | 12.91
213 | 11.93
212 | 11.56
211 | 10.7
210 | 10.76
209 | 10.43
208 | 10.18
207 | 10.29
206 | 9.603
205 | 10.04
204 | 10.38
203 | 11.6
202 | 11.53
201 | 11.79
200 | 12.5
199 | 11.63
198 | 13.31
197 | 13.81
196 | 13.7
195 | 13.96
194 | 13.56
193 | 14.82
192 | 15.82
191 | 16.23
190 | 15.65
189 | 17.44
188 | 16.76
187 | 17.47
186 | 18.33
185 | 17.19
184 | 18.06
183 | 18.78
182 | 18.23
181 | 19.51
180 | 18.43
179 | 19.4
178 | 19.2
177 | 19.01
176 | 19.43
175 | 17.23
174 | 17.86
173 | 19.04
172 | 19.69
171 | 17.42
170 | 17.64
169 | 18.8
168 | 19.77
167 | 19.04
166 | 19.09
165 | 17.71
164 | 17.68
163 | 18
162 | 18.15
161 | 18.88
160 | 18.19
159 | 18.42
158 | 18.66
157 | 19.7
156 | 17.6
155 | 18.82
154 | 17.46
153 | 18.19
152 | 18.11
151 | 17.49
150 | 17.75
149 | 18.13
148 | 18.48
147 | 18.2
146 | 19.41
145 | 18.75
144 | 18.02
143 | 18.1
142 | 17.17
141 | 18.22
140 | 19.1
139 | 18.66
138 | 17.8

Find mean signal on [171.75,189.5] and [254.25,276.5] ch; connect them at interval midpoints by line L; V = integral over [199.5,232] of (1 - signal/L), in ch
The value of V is 7.5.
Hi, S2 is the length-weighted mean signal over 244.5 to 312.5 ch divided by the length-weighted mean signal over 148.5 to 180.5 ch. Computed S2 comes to 0.84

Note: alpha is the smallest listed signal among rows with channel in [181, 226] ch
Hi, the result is 9.603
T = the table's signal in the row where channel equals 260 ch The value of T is 19.04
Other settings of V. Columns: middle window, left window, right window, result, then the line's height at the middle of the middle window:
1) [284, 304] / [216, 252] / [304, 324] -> 9.7 ch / 17.8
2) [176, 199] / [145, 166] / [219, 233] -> 1.7 ch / 18.1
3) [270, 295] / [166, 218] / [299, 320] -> 1.5 ch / 15.7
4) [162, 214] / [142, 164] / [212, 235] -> 5.9 ch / 17.4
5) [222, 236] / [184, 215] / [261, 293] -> -3.9 ch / 14.4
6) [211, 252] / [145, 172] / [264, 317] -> -2.9 ch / 16.3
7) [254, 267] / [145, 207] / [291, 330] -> -2.6 ch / 15.3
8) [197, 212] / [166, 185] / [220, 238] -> 5.9 ch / 18.4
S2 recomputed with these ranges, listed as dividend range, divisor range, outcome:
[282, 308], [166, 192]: 0.60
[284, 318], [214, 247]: 0.71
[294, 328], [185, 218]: 1.13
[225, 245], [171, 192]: 1.05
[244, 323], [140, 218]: 0.98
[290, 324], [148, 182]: 0.73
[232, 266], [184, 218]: 1.41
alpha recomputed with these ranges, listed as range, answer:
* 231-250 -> 18.17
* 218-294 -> 5.273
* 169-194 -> 13.56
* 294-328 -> 4.764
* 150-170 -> 17.46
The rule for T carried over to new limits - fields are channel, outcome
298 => 5.61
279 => 17.81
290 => 9.001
